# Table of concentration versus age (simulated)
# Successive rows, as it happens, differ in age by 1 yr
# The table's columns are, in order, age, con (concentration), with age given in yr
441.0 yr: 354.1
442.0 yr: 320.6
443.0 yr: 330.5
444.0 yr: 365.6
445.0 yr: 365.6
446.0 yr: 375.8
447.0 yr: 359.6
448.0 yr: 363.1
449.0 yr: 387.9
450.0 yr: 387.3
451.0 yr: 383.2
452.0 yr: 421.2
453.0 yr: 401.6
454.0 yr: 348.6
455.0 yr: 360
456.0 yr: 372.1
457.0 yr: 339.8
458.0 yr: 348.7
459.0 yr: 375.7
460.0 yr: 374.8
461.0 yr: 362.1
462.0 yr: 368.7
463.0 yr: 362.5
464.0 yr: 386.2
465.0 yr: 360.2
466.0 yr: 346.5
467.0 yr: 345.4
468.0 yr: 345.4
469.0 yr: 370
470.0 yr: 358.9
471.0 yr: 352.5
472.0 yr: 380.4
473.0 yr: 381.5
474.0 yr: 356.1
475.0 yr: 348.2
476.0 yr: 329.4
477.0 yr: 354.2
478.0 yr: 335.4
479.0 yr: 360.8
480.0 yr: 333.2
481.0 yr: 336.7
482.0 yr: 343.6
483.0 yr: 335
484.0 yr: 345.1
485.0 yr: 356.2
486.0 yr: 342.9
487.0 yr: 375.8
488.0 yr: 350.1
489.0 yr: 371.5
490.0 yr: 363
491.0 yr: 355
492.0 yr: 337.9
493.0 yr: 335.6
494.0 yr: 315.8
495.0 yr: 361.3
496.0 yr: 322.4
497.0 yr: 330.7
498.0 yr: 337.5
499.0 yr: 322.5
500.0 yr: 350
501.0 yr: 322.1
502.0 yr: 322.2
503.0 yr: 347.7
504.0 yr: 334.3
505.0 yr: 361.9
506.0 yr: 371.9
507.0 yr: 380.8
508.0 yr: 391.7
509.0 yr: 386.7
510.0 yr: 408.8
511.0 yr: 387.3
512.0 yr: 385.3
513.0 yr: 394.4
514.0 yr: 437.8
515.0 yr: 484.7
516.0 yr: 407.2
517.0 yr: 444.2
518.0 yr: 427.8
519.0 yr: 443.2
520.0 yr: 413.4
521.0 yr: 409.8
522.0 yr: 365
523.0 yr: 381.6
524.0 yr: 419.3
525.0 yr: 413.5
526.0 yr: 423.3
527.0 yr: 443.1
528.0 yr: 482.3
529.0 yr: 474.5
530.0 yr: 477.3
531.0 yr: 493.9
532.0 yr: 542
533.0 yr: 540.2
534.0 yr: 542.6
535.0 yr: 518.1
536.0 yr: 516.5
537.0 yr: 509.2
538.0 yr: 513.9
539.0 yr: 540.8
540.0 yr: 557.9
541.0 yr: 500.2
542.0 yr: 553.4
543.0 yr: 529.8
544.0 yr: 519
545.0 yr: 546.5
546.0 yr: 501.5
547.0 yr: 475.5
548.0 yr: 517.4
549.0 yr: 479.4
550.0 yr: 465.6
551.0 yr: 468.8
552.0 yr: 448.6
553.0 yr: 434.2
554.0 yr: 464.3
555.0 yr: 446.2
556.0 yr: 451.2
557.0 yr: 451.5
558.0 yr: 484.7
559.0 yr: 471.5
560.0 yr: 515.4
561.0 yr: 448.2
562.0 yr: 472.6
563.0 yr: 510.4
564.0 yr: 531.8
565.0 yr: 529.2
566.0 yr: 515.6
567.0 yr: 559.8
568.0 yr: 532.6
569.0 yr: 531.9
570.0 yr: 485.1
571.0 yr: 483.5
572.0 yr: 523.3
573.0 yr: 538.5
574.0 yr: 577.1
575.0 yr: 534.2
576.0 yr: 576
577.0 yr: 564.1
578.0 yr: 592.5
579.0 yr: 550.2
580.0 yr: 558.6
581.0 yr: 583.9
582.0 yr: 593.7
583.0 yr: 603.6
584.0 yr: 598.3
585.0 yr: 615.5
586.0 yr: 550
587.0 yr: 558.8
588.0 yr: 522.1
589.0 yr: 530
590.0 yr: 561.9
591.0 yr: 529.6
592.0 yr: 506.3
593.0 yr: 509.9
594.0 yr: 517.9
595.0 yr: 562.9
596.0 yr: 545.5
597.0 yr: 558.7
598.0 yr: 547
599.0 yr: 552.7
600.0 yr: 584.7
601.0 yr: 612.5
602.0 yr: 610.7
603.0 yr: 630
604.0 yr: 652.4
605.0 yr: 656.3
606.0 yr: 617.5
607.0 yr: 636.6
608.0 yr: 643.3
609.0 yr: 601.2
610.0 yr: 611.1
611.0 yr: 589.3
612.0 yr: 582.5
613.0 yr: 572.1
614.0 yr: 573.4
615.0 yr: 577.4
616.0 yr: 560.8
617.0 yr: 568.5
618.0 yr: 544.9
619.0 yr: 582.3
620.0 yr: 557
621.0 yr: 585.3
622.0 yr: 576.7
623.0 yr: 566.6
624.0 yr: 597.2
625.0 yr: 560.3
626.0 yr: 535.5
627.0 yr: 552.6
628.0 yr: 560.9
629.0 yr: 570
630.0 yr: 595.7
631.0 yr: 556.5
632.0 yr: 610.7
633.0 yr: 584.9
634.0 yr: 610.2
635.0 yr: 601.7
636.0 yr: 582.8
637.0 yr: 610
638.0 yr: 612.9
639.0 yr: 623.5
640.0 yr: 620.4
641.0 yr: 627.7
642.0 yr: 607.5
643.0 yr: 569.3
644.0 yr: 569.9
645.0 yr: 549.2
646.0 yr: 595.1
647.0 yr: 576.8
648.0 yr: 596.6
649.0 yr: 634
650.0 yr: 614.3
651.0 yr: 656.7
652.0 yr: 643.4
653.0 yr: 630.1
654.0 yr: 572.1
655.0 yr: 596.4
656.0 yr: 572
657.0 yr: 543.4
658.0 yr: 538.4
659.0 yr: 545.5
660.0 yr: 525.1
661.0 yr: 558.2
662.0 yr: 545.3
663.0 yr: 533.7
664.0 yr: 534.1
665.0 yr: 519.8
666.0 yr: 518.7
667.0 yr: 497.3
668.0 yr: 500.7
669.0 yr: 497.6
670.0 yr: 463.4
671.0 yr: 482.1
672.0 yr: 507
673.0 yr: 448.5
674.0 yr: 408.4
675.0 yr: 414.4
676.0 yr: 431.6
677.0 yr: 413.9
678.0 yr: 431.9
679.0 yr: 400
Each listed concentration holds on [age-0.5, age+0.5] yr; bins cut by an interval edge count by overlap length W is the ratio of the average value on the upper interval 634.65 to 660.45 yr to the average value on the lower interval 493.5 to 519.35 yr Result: 1.58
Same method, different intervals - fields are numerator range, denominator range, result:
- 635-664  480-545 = 1.42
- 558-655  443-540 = 1.47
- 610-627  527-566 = 1.15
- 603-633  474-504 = 1.71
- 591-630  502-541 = 1.31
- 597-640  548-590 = 1.13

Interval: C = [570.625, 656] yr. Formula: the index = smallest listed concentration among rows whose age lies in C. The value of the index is 483.5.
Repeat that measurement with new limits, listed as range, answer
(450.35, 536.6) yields 315.8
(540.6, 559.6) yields 434.2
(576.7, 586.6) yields 550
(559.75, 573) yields 448.2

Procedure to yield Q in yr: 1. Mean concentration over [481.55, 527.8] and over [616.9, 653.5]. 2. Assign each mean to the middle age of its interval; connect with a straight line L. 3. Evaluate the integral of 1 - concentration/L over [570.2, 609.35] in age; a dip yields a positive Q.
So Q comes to -4.2 yr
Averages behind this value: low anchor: 376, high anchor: 590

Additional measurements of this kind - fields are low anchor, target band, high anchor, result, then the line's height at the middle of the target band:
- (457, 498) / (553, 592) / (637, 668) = -4.4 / 474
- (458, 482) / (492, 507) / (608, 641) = 2.3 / 400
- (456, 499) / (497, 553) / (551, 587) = 0.0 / 441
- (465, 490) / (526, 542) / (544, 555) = -2.0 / 453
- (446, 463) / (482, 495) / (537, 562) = 2.1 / 415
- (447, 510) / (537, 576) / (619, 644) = -2.5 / 474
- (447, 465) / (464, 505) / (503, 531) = 4.6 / 392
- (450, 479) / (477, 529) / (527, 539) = 8.2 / 445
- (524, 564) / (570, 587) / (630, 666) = -1.3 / 522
